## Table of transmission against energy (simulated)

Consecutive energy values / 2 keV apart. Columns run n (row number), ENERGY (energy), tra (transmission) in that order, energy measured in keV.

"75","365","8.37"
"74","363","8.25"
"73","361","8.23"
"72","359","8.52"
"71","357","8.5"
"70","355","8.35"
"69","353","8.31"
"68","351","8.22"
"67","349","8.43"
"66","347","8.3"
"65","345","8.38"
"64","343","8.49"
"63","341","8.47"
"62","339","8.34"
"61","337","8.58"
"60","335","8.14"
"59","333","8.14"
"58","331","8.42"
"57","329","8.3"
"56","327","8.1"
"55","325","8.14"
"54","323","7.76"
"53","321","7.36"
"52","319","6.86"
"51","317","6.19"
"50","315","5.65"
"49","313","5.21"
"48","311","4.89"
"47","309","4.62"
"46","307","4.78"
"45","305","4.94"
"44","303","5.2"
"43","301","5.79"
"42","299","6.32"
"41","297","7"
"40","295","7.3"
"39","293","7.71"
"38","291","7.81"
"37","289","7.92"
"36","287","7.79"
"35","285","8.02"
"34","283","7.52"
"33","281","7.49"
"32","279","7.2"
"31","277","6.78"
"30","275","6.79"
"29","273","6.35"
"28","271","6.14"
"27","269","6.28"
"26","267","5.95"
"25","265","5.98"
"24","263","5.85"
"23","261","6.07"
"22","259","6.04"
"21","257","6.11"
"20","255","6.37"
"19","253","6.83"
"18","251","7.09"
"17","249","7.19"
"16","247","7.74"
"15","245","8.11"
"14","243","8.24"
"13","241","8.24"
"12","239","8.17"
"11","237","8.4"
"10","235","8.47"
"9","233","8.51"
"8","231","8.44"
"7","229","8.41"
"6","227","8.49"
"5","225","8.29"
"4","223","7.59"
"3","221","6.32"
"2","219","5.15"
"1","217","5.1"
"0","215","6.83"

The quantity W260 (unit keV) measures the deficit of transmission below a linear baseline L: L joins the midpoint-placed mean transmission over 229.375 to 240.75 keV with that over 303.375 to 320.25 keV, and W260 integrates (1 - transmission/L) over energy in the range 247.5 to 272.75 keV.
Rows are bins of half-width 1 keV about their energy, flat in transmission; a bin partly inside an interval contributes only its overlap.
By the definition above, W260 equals 3.6 keV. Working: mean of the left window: 8.39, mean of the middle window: 6.35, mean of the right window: 5.41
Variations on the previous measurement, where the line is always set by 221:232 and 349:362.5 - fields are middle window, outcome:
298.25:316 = 6.45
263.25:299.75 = 5.31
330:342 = -0.05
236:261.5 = 2.56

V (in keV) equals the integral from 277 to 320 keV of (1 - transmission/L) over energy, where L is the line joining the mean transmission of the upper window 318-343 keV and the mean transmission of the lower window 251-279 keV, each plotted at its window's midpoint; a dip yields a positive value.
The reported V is 4.0 keV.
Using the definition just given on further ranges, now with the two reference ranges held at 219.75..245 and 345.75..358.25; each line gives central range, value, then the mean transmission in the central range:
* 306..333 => 5.2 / 6.69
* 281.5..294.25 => 0.7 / 7.77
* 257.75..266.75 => 2.4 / 5.99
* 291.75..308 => 4.1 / 6.16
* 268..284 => 2.7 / 6.82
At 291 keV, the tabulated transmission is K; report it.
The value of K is 7.81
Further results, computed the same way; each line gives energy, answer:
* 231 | 8.44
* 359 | 8.52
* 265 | 5.98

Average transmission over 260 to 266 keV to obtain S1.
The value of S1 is 5.97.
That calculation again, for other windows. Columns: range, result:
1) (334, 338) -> 8.36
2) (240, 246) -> 8.2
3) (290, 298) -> 7.46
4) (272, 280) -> 6.78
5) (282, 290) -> 7.81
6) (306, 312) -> 4.76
